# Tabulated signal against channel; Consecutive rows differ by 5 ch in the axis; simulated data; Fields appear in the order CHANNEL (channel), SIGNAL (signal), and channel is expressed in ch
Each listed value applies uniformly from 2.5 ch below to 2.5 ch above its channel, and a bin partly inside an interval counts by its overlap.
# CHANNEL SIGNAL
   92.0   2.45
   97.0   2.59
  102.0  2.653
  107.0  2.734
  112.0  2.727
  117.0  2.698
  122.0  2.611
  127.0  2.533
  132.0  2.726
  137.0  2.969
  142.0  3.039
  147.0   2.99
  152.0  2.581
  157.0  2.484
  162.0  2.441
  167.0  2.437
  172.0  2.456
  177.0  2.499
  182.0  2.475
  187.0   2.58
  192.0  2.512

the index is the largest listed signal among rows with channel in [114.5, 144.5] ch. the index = 3.039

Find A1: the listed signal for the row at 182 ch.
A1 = 2.475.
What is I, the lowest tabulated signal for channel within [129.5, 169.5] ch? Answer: 2.437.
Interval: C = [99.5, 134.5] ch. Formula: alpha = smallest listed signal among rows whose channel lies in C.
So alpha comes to 2.533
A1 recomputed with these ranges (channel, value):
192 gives 2.512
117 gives 2.698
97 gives 2.59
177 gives 2.499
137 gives 2.969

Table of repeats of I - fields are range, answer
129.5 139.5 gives 2.726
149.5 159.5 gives 2.484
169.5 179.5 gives 2.456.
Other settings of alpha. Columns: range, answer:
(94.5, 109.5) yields 2.59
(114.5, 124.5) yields 2.611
